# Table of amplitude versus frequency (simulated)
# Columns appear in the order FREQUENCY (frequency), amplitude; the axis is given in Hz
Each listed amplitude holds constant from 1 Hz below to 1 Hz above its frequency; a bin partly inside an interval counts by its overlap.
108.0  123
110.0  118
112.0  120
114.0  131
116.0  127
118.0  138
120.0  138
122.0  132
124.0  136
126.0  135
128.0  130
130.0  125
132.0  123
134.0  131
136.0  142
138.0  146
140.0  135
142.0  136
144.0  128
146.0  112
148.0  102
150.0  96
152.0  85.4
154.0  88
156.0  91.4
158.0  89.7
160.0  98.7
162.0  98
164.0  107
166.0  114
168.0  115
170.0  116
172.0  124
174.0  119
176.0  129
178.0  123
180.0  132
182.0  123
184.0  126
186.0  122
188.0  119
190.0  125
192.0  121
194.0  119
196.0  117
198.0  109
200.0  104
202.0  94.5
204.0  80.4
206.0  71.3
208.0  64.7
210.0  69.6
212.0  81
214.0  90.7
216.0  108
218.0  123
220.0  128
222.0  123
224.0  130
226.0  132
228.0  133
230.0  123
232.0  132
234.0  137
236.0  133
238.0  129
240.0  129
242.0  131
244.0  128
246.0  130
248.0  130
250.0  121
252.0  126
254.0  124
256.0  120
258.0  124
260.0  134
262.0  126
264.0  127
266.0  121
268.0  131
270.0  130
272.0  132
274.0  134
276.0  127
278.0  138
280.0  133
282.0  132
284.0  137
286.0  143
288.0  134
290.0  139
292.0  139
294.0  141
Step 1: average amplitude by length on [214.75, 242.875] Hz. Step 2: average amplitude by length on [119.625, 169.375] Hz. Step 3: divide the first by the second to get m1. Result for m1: 1.1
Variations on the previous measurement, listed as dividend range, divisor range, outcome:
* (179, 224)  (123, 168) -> 0.93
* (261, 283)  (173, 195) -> 1.05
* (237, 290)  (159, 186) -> 1.11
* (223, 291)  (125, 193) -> 1.11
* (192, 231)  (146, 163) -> 1.12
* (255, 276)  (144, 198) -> 1.14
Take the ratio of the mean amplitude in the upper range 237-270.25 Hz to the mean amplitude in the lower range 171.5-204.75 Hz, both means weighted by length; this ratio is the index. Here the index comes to 1.09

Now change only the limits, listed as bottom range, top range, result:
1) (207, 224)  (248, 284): 1.28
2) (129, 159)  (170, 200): 1.05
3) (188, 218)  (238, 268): 1.29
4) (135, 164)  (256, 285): 1.18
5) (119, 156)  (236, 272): 1.04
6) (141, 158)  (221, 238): 1.25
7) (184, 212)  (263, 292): 1.31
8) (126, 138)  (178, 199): 0.92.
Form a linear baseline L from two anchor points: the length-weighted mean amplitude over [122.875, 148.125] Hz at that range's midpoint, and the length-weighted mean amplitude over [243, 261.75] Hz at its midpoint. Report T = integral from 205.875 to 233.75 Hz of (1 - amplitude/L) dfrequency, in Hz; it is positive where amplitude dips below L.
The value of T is 3.9 Hz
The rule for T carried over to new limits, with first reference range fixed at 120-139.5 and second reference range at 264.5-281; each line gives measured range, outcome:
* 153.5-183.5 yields 4.74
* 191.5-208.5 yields 4.37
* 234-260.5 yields 0.67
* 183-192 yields 0.65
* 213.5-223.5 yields 1.16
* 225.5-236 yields 0.00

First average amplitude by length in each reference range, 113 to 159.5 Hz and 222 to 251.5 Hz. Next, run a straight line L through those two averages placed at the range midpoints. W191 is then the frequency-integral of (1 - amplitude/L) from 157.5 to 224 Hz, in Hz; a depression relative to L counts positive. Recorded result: 8.8 Hz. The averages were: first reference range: 121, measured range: 109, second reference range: 130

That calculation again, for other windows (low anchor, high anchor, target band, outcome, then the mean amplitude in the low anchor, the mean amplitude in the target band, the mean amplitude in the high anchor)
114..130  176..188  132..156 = 2.36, 133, 117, 125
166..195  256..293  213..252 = 0.53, 122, 126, 132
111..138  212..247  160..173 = 1.78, 132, 111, 125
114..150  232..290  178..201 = 1.76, 129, 120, 130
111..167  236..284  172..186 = -0.31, 119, 125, 129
